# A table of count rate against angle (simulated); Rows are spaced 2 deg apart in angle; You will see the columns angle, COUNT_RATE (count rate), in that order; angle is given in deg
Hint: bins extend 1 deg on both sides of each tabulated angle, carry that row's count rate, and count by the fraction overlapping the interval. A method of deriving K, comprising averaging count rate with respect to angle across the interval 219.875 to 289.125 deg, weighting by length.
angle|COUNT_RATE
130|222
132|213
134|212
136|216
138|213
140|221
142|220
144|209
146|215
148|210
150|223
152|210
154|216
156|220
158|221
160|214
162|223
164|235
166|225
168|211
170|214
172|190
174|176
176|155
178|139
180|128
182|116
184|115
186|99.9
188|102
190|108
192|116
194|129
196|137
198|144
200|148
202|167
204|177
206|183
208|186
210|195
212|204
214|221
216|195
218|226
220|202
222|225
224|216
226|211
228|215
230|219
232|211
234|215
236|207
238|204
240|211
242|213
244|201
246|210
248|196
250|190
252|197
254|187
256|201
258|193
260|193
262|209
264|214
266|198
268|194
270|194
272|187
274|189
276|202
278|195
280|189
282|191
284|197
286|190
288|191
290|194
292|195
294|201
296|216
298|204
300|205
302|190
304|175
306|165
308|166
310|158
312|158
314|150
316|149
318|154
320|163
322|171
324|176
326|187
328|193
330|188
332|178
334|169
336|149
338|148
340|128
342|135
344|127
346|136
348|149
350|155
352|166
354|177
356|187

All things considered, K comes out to 202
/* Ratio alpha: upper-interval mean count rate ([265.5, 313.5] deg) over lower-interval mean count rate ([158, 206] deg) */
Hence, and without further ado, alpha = 1.17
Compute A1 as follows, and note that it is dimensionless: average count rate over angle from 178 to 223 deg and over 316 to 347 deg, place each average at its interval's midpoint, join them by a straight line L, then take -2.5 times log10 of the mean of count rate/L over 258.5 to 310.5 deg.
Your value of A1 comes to -0.20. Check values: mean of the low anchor 160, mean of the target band 193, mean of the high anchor 160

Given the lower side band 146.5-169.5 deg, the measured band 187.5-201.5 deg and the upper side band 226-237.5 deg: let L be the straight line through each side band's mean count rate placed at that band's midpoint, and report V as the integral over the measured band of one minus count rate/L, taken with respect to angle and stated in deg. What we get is 5.7 deg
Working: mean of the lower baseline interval 219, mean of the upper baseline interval 213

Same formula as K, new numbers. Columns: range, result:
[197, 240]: 199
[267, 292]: 193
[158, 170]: 221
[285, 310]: 190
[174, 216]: 150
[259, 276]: 198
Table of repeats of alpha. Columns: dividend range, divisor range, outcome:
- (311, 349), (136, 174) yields 0.74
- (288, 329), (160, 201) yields 1.14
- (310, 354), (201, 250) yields 0.78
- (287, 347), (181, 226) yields 1.03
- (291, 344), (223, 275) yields 0.84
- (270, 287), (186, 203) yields 1.49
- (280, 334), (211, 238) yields 0.85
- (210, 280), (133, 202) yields 1.13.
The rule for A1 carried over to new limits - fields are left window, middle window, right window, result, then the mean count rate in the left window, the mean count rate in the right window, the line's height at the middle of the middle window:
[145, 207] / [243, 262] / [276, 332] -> -0.107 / 173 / 182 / 179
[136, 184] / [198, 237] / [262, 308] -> -0.018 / 199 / 194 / 197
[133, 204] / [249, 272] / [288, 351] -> -0.138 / 180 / 169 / 173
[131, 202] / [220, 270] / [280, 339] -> -0.144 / 181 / 178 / 180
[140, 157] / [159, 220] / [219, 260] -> 0.237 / 216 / 206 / 211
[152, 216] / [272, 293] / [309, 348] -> -0.184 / 172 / 159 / 163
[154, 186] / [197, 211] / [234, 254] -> 0.127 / 184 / 203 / 193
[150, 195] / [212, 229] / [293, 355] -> -0.242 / 172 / 167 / 171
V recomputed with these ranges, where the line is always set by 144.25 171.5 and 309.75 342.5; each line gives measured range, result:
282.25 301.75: -2.80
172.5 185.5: 4.45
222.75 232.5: -1.01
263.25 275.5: -1.00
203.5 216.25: 0.34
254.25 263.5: -0.72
